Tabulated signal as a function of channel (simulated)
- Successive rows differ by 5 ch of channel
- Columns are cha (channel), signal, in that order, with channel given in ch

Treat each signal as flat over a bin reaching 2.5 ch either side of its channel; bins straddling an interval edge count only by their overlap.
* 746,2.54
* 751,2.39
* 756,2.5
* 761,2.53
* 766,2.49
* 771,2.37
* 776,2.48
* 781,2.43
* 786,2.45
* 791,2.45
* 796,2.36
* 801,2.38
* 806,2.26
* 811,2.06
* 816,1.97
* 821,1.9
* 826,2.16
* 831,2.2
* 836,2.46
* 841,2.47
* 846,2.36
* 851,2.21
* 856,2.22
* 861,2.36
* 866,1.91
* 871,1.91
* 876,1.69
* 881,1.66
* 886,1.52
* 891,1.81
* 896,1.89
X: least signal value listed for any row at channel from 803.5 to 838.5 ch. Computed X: 1.9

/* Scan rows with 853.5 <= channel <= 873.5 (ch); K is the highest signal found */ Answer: 2.36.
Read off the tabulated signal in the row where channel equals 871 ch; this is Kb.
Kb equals 1.91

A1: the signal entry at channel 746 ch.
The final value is 2.54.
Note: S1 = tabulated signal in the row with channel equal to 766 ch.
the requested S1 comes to 2.49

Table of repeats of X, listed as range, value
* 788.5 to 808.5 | 2.26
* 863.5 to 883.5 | 1.66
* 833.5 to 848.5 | 2.36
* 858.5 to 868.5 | 1.91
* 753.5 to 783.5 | 2.37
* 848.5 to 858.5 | 2.21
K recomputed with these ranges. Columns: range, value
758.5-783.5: 2.53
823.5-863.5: 2.47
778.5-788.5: 2.45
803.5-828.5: 2.26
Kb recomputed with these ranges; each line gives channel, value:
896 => 1.89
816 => 1.97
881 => 1.66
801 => 2.38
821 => 1.9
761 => 2.53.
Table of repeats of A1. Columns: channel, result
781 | 2.43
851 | 2.21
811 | 2.06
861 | 2.36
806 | 2.26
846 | 2.36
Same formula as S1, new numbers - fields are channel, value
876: 1.69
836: 2.46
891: 1.81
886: 1.52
